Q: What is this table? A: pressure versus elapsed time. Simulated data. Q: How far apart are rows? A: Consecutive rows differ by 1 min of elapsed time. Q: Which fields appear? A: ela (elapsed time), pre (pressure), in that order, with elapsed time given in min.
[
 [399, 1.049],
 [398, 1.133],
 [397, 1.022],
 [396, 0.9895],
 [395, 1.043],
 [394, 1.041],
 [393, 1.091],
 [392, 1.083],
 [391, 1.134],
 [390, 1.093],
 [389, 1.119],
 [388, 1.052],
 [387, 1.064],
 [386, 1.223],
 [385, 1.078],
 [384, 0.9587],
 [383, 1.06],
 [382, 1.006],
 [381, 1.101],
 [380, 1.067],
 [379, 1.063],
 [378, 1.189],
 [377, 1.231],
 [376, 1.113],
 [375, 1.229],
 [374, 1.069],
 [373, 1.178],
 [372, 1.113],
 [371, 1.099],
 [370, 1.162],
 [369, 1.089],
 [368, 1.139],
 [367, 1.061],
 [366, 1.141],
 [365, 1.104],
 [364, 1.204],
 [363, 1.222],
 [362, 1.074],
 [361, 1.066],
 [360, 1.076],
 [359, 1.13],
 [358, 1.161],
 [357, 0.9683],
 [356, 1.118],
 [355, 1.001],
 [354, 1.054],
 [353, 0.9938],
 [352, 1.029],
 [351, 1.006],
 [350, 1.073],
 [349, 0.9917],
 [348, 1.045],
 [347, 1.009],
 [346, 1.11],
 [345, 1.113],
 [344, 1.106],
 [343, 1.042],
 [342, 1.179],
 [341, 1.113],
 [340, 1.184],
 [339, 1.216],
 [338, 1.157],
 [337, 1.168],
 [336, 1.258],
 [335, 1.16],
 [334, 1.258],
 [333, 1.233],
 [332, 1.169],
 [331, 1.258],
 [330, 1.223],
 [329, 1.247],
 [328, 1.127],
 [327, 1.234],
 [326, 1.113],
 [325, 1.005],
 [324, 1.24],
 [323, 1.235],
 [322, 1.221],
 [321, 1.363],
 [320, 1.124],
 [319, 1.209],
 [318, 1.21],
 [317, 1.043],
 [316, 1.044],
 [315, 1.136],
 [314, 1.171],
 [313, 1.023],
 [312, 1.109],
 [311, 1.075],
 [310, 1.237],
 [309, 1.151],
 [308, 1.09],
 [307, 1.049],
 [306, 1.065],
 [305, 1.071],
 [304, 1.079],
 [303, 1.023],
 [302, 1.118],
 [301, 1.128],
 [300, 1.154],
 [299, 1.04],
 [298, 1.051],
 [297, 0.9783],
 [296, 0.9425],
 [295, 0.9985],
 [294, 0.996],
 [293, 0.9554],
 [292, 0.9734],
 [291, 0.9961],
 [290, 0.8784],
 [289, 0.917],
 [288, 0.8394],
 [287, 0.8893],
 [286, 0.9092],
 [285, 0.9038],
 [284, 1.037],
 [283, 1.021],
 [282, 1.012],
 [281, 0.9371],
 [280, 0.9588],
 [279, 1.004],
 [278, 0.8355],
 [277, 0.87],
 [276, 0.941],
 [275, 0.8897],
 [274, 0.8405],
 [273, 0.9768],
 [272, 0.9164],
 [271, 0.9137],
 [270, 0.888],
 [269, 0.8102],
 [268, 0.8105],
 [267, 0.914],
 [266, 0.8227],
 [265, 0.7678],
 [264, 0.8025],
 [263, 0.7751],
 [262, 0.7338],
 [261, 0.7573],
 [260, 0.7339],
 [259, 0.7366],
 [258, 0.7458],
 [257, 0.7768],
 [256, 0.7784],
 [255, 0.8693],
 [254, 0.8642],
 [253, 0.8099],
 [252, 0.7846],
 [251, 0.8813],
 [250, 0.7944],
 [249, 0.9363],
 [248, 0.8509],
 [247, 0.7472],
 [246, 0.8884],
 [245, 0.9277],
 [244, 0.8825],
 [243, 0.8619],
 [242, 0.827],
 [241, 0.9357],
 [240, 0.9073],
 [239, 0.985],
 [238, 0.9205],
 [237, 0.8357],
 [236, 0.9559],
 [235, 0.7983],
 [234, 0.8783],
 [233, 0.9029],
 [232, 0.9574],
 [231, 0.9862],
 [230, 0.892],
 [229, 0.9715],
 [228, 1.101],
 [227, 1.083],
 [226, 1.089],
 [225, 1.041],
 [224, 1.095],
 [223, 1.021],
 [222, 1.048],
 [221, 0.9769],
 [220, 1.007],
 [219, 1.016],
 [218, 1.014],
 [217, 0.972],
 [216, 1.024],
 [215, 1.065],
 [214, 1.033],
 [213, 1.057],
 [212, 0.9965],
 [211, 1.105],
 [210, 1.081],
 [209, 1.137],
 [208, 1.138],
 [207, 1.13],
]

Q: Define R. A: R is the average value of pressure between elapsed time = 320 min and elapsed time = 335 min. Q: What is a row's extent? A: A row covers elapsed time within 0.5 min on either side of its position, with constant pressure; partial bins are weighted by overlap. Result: 1.2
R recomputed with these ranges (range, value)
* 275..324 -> 1.04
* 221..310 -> 0.929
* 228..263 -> 0.859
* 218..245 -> 0.961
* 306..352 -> 1.14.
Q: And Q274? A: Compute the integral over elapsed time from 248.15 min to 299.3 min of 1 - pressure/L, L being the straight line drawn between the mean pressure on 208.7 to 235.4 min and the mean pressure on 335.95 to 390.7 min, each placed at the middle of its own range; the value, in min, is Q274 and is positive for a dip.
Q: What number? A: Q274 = 7.84 min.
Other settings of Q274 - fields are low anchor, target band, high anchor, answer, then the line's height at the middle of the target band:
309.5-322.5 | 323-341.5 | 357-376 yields -0.7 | 1.14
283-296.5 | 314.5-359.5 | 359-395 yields -4.5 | 1.03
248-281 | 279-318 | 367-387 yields -4.3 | 0.924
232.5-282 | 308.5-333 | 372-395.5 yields -4.7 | 0.979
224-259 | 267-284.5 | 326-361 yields 0.9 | 0.973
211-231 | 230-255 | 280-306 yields 3.4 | 1.02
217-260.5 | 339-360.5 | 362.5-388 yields 0.1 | 1.08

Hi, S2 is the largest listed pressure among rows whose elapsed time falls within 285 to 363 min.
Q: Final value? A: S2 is 1.363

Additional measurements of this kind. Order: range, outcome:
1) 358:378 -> 1.231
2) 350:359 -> 1.161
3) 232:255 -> 0.985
